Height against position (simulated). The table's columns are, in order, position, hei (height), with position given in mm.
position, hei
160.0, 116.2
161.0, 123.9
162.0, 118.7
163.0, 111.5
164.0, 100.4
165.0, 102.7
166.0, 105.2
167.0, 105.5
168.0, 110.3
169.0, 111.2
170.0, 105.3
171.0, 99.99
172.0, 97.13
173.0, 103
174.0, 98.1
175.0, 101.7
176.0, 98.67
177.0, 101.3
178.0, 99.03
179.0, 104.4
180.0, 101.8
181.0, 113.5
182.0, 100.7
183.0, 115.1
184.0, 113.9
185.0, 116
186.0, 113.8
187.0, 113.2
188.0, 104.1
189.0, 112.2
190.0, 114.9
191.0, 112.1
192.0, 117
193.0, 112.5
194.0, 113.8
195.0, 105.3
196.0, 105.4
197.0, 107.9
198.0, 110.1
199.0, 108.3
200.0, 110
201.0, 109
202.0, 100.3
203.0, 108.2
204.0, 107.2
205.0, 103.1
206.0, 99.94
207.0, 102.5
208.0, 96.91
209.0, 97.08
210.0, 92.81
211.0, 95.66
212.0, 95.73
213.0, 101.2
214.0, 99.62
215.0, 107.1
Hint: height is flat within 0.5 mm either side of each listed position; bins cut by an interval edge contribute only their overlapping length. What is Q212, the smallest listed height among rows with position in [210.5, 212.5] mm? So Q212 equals 95.66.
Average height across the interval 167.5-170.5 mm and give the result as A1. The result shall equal 109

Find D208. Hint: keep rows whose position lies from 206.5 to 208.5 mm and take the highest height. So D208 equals 102.5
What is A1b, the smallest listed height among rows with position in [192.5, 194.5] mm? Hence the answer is 112.5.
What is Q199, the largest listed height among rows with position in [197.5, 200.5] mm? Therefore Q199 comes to 110.1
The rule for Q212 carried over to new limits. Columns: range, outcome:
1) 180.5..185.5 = 100.7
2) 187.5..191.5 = 104.1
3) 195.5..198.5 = 105.4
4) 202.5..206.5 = 99.94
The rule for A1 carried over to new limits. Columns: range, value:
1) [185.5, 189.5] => 111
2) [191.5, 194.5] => 114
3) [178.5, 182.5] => 105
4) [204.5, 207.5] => 102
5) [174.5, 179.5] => 101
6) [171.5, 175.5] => 100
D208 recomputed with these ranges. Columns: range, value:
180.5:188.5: 116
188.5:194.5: 117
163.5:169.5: 111.2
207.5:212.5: 97.08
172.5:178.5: 103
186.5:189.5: 113.2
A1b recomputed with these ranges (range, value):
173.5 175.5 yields 98.1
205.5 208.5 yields 96.91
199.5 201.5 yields 109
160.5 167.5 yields 100.4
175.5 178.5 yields 98.67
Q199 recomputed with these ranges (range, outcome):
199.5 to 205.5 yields 110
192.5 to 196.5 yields 113.8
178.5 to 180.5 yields 104.4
